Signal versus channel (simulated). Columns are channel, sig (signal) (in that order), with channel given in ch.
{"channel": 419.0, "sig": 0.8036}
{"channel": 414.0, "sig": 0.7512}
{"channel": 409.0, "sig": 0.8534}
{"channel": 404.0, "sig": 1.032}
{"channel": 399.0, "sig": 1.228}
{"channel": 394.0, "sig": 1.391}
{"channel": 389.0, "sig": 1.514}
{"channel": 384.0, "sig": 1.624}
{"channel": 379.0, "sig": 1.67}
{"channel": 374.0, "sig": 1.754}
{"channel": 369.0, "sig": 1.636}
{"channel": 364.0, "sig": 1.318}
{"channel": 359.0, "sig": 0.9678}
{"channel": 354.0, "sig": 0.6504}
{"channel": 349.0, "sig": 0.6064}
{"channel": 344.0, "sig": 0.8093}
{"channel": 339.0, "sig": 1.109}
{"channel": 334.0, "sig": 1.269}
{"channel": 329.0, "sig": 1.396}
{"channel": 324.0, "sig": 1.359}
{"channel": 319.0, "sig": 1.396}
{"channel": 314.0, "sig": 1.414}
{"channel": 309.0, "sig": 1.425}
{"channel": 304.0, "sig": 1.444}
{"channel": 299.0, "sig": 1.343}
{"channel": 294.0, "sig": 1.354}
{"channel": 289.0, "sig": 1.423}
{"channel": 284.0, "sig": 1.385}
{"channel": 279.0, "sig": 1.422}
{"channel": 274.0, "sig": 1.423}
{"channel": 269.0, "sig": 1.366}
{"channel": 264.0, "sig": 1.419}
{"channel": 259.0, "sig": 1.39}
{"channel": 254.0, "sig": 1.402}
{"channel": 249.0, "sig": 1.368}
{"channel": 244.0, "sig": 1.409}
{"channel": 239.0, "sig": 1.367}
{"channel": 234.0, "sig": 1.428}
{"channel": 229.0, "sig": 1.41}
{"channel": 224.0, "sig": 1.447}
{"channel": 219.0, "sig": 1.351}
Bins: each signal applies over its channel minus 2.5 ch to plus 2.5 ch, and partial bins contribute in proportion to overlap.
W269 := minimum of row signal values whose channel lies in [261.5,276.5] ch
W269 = 1.366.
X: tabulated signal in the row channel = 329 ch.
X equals 1.396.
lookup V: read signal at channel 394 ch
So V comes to 1.391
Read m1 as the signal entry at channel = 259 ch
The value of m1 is 1.39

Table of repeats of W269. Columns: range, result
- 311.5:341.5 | 1.109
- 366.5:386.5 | 1.624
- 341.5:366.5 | 0.6064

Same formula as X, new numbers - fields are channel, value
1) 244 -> 1.409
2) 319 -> 1.396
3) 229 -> 1.41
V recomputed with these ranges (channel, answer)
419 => 0.8036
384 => 1.624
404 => 1.032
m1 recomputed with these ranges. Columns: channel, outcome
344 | 0.8093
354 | 0.6504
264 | 1.419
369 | 1.636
